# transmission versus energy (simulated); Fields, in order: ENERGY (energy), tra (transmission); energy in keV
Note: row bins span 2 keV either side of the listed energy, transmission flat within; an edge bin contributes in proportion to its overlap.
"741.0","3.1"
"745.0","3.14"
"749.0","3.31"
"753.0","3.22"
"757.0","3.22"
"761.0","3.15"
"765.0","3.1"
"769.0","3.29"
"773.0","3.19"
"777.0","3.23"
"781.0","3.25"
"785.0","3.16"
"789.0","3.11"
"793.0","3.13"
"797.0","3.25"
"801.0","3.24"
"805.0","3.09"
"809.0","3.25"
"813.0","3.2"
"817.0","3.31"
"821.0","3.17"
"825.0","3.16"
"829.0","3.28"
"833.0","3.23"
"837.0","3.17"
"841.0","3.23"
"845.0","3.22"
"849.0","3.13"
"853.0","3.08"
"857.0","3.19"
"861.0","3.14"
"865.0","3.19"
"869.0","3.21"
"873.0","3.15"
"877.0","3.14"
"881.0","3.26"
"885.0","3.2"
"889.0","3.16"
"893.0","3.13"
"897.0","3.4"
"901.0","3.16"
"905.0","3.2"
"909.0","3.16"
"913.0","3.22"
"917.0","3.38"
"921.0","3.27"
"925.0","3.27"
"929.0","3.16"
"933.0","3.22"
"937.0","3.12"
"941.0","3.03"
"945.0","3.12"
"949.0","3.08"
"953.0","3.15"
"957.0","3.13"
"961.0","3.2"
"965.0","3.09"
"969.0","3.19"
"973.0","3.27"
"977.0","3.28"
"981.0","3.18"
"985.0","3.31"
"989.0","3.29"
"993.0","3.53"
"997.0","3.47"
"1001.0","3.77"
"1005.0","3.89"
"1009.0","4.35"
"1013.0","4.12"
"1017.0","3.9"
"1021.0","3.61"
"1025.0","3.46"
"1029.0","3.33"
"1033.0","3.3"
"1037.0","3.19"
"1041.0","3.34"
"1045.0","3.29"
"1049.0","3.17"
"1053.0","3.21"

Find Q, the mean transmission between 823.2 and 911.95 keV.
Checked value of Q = 3.19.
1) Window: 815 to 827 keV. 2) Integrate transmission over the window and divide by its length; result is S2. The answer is 3.21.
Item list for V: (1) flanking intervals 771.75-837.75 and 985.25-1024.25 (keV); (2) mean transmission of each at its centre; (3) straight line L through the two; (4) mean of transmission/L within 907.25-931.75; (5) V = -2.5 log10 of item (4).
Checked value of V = 0.086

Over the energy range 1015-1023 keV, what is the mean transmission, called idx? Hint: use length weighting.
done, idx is 3.75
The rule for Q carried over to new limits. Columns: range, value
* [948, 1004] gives 3.3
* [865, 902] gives 3.2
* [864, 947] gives 3.2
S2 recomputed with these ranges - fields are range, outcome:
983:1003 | 3.47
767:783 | 3.24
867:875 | 3.18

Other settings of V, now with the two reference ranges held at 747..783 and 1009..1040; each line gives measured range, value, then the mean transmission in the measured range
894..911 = 0.06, 3.22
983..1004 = 0.02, 3.49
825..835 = 0.03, 3.24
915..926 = 0.04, 3.31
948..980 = 0.11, 3.18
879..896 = 0.07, 3.2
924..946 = 0.11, 3.15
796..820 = 0.02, 3.22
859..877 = 0.07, 3.17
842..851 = 0.05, 3.18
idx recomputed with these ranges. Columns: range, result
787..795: 3.12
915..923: 3.33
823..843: 3.21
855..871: 3.18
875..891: 3.19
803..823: 3.2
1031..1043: 3.28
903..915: 3.19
